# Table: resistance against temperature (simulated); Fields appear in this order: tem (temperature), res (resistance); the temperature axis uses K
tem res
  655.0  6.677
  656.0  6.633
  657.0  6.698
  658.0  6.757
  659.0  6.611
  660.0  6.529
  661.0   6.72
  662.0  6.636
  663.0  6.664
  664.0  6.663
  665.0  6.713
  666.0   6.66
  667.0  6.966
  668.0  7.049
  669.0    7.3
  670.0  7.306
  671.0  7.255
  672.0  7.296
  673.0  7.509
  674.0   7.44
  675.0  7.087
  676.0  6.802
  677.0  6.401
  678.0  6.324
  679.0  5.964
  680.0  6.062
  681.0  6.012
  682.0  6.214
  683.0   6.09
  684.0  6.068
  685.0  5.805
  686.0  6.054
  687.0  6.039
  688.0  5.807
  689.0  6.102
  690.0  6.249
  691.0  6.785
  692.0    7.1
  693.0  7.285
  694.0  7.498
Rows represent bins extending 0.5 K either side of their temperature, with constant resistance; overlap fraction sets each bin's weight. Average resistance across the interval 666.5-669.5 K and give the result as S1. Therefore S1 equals 7.11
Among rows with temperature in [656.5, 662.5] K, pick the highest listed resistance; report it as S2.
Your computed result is 6.757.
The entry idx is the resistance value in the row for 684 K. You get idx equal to 6.068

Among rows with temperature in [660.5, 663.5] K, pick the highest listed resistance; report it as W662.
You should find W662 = 6.72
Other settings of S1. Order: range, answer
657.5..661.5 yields 6.65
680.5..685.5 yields 6.04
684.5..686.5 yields 5.93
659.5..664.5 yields 6.64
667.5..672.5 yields 7.24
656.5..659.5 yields 6.69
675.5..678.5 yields 6.51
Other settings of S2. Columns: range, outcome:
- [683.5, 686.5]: 6.068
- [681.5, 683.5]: 6.214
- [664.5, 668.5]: 7.049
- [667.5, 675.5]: 7.509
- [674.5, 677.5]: 7.087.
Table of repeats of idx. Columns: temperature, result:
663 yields 6.664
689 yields 6.102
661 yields 6.72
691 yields 6.785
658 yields 6.757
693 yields 7.285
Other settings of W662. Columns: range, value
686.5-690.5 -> 6.249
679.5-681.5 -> 6.062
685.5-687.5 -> 6.054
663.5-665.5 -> 6.713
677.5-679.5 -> 6.324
